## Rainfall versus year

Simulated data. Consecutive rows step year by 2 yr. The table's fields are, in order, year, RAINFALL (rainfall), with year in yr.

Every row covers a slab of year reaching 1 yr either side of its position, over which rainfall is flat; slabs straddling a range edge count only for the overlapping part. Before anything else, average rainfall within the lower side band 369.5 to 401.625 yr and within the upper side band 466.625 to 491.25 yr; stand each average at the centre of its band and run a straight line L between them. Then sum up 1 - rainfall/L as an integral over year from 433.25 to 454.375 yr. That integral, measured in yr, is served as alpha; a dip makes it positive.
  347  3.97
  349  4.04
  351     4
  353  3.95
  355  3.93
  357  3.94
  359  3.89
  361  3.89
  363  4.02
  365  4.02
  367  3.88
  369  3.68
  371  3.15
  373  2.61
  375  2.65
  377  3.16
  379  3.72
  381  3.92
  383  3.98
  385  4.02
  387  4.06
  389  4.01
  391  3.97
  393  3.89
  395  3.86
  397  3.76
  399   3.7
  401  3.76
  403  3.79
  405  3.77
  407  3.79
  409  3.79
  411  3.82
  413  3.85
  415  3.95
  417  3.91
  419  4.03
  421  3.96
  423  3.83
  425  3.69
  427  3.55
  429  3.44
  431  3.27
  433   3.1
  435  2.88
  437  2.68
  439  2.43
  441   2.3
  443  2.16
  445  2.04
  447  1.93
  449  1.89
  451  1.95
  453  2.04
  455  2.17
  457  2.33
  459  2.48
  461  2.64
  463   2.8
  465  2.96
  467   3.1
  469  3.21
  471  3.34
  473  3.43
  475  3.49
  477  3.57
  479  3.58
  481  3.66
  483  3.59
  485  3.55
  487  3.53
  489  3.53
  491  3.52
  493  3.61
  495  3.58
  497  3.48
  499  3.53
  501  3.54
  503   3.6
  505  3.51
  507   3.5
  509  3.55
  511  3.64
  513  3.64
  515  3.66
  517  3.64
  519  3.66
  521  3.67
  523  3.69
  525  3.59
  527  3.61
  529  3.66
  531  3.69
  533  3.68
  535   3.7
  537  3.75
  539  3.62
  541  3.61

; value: 7.6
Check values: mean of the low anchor 3.64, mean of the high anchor 3.48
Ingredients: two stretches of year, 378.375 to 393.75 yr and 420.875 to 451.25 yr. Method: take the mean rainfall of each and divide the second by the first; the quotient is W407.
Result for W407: 0.7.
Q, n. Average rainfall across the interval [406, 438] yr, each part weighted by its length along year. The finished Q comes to 3.6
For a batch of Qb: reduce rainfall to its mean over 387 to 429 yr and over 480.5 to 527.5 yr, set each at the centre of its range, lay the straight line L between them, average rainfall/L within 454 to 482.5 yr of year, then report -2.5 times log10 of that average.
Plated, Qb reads 0.20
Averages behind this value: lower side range 3.83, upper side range 3.59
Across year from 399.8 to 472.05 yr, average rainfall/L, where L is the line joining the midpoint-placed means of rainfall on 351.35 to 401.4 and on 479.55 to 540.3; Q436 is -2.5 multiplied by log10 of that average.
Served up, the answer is 0.20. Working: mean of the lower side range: 3.74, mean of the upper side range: 3.61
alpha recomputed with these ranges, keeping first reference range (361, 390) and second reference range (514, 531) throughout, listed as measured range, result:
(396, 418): -0.99 yr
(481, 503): 0.57 yr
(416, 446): 4.07 yr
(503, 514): 0.24 yr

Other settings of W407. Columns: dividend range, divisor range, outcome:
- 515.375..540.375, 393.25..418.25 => 0.96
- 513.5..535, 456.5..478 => 1.20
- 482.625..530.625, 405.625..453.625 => 1.15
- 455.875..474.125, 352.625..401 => 0.78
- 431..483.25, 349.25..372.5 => 0.72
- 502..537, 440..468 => 1.55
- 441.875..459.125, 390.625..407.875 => 0.55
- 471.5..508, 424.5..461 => 1.38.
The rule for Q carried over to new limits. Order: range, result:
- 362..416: 3.73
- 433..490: 2.84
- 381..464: 3.26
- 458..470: 2.86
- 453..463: 2.41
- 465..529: 3.53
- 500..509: 3.54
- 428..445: 2.74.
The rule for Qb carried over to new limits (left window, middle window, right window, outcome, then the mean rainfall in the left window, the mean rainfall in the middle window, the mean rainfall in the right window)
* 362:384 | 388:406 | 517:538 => -0.08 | 3.53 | 3.83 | 3.67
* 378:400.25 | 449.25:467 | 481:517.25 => 0.45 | 3.9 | 2.44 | 3.57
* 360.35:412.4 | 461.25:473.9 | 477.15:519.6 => 0.16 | 3.72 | 3.11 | 3.58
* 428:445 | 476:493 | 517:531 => -0.11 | 2.74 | 3.57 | 3.65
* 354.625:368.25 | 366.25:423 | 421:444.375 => -0.07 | 3.93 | 3.73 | 3.05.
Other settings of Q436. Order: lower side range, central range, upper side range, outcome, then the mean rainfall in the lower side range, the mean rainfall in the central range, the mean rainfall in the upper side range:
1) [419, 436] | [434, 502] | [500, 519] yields 0.20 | 3.5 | 2.96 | 3.59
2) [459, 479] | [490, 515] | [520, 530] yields -0.04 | 3.16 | 3.56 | 3.64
